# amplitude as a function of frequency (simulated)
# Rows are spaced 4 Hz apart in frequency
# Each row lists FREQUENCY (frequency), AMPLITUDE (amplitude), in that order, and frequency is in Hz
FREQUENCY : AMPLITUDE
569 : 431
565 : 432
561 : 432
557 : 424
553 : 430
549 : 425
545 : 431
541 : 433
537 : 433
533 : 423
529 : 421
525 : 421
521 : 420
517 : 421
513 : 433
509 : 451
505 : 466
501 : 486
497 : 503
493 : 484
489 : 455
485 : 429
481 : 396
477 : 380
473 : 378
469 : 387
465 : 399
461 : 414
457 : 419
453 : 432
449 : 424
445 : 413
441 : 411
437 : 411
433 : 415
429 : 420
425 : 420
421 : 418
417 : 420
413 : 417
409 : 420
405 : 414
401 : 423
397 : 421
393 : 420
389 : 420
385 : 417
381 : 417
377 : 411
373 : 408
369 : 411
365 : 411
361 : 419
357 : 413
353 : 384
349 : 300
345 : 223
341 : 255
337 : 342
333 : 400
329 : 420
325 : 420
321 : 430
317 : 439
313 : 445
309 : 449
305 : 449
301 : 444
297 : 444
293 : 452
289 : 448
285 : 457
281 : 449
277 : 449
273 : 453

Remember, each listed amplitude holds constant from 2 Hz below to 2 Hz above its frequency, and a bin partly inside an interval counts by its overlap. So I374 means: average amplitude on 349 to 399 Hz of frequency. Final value 408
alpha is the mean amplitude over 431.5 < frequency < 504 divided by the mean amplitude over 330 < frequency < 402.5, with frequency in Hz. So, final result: 1.11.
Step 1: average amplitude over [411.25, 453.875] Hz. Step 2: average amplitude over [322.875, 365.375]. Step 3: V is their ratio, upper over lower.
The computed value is 1.16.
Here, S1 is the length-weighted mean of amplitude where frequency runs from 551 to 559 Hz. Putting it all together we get 427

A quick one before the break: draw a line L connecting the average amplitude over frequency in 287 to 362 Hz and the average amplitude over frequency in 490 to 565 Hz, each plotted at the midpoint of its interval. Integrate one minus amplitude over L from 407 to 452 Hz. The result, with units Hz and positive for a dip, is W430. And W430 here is 0.3 Hz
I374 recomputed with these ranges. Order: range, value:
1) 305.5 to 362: 382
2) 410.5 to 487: 411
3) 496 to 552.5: 439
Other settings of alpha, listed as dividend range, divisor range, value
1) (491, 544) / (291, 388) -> 1.11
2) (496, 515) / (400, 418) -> 1.11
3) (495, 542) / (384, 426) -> 1.06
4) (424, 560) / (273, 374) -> 1.05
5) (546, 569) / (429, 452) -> 1.03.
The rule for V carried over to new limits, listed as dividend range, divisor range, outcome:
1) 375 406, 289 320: 0.94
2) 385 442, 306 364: 1.09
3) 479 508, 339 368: 1.33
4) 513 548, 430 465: 1.02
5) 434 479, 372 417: 0.97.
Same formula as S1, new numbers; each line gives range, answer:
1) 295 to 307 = 446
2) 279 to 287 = 453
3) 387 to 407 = 420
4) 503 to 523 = 438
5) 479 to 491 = 427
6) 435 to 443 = 411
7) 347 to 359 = 366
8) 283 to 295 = 452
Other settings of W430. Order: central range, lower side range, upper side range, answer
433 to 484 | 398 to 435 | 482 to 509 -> 4.30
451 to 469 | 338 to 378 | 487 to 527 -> 0.51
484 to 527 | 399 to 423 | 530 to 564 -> -2.69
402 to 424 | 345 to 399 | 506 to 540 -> -0.66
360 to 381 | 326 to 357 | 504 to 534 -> -3.39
